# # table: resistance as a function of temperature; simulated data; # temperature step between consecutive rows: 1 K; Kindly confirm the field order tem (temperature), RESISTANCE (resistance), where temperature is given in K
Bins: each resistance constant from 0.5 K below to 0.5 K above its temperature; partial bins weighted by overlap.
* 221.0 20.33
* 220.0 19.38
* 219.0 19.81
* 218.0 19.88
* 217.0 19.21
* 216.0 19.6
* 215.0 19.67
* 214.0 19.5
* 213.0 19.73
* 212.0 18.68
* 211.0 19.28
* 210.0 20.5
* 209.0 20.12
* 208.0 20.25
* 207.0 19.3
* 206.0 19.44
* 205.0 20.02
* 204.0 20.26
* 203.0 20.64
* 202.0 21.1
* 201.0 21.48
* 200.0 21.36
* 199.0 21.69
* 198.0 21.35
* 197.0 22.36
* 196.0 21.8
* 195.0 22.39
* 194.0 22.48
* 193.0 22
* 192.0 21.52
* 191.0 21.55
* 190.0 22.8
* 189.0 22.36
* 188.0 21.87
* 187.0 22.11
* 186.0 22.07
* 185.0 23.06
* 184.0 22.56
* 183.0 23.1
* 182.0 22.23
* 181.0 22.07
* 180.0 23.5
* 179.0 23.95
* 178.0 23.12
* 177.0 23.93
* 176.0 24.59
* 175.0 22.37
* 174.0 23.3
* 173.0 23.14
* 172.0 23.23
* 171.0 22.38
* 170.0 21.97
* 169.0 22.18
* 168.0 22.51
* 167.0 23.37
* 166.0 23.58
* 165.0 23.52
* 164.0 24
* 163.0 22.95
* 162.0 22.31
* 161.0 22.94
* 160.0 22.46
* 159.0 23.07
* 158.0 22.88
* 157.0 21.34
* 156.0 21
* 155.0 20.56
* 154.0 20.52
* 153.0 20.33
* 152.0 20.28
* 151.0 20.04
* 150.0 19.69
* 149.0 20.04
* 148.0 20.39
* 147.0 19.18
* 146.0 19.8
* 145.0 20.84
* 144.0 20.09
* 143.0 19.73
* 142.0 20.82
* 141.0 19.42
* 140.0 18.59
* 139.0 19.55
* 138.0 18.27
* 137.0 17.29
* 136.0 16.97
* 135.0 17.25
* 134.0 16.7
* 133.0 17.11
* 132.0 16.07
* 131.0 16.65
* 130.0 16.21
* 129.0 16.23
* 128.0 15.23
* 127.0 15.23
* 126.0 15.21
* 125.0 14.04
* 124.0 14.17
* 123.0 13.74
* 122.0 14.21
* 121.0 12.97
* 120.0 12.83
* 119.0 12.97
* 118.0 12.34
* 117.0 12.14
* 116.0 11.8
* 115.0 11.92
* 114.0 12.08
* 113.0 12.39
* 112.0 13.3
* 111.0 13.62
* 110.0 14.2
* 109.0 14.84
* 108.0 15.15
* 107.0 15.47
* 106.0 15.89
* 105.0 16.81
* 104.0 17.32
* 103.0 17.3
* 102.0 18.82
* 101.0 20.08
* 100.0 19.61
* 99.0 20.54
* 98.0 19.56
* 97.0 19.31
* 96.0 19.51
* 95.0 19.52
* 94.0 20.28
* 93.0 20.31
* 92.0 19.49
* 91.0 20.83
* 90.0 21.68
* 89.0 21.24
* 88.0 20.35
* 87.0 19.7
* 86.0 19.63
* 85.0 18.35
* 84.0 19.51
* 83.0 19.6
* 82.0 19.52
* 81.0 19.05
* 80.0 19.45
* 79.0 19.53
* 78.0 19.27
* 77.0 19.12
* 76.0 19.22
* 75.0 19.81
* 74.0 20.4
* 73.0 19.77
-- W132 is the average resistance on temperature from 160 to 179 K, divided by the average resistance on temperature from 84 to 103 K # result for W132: 1.16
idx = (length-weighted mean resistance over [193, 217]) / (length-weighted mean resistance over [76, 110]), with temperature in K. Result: 1.09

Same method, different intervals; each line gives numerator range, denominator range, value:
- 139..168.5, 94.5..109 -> 1.17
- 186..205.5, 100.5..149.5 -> 1.34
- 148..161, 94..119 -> 1.32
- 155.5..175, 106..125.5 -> 1.69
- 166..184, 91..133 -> 1.45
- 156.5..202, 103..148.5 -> 1.42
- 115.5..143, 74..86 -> 0.81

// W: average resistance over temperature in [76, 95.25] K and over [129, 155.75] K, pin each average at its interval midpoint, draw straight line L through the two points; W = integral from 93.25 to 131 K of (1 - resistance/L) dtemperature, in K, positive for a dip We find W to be 7.3 K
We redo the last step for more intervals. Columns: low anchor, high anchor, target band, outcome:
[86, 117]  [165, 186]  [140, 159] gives 0.56 K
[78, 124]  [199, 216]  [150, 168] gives -3.15 K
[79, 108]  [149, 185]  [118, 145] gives 5.74 K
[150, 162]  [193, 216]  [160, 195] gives -2.89 K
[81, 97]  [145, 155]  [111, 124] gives 4.67 K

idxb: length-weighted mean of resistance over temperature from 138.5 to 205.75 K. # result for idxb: 21.8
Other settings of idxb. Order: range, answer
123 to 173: 19.7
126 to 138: 16.5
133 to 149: 19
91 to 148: 16.7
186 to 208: 21.4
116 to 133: 14.4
